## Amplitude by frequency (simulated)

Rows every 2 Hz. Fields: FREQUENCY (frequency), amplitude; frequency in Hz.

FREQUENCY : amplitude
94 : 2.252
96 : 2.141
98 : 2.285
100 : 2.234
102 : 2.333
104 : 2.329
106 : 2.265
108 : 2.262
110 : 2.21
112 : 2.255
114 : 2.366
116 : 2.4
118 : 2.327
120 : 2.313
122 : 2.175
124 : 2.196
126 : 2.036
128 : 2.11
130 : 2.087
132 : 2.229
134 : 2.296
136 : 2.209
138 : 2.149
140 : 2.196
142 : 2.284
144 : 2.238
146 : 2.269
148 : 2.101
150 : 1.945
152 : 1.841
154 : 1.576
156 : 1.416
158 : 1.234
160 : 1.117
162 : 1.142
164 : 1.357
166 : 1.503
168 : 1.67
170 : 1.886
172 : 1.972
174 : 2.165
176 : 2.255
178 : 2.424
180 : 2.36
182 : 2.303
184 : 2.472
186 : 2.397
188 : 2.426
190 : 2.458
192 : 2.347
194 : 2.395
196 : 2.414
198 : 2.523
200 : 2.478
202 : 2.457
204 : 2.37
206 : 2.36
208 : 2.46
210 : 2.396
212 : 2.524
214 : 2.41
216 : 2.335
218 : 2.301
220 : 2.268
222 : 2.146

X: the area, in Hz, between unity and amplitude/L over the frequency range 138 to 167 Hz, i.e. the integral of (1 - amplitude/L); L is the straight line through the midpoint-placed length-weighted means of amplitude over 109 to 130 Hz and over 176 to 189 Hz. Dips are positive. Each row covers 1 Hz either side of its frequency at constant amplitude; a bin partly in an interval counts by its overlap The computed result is 7.1 Hz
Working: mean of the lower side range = 2.23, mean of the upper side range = 2.39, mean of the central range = 1.74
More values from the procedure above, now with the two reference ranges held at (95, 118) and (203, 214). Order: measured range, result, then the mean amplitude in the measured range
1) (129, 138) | 0.5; 2.2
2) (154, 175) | 7.2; 1.55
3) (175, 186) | 0.1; 2.37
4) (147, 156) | 2.0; 1.82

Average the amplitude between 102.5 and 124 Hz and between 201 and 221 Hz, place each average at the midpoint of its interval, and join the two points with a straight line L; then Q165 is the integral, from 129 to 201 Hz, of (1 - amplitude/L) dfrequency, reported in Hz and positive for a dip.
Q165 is 8.7 Hz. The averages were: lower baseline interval 2.29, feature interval 2.06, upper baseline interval 2.39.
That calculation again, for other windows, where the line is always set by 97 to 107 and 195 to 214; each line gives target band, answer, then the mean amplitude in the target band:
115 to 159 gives 4.98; 2.07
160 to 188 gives 4.92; 1.98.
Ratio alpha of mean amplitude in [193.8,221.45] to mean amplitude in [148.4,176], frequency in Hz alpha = 1.47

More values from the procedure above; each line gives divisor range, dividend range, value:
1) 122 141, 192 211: 1.12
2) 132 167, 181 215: 1.33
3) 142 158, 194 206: 1.29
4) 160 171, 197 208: 1.65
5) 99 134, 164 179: 0.86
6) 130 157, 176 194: 1.16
